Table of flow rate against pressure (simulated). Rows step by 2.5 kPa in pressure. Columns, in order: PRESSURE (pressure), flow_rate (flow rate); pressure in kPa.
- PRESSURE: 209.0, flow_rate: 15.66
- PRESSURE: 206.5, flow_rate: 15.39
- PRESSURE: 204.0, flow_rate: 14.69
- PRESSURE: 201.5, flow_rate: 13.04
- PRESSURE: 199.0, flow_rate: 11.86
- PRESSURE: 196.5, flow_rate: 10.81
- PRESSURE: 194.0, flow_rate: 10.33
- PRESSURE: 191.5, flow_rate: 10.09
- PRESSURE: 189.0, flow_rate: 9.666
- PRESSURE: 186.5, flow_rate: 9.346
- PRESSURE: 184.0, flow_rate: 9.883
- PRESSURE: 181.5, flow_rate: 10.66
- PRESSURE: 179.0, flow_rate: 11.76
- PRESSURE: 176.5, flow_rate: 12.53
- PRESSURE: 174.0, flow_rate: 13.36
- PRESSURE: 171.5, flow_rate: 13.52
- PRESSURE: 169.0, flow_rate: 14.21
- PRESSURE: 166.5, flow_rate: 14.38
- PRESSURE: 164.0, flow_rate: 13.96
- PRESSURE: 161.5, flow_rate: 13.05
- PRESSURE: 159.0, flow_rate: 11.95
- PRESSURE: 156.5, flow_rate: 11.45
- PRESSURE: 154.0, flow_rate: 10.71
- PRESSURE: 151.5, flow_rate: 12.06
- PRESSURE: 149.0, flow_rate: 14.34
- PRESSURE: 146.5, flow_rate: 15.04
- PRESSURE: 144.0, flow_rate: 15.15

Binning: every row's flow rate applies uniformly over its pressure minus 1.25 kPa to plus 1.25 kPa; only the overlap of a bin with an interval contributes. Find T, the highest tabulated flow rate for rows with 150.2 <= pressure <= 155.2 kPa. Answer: 12.06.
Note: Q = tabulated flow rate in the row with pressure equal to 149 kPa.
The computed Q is 14.34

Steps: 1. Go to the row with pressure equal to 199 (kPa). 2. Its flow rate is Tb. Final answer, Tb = 11.86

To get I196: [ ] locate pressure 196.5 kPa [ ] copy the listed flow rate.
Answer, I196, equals 10.81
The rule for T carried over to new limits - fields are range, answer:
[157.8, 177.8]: 14.38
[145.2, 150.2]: 15.04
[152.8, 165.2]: 13.96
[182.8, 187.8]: 9.883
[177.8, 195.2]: 11.76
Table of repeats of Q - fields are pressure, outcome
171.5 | 13.52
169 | 14.21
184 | 9.883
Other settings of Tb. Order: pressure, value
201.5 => 13.04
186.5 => 9.346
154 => 10.71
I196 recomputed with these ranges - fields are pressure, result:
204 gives 14.69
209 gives 15.66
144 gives 15.15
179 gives 11.76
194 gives 10.33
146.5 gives 15.04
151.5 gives 12.06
